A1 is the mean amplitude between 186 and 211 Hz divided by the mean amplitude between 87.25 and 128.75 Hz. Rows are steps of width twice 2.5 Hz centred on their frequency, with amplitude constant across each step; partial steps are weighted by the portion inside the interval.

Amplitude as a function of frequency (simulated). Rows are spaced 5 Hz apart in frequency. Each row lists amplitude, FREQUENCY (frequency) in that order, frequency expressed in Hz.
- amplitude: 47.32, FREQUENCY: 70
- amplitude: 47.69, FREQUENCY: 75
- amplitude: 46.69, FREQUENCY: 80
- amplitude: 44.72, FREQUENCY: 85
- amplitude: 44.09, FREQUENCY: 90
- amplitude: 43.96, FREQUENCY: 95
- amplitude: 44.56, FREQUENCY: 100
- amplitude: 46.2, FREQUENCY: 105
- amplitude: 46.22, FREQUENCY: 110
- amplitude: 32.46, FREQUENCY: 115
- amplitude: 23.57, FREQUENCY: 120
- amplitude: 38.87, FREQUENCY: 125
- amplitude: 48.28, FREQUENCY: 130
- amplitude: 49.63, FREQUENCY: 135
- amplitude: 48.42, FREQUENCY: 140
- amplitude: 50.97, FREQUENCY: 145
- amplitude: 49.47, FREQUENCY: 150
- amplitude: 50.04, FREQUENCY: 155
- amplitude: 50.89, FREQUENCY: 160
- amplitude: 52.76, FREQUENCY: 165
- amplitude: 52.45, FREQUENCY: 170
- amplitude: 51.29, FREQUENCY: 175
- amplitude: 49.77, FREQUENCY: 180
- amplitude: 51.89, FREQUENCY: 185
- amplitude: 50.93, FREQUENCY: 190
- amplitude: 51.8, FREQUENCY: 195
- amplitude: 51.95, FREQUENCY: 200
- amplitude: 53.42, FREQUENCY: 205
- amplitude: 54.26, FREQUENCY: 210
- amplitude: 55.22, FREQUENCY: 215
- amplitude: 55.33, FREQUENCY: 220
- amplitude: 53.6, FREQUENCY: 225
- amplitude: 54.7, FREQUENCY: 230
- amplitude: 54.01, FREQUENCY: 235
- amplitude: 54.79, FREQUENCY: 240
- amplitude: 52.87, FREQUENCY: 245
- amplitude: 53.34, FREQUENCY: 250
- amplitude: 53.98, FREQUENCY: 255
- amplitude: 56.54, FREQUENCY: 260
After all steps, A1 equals 1.3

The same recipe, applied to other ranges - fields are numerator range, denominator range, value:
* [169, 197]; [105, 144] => 1.23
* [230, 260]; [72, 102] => 1.19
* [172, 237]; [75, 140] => 1.23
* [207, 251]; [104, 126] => 1.48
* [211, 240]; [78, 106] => 1.21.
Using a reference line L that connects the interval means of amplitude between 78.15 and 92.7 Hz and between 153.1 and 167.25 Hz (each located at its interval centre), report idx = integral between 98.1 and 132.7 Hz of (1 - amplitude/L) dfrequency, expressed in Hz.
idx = 5.47 Hz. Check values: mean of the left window 45.1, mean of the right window 51.3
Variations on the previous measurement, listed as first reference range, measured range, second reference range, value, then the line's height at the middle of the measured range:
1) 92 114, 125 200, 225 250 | -2.6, 48.6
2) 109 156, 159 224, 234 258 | -4.9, 48.9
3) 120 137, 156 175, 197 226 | -1.7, 47.5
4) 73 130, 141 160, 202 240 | -1.2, 47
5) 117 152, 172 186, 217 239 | -0.6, 48.9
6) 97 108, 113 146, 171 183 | 4.2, 47.3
